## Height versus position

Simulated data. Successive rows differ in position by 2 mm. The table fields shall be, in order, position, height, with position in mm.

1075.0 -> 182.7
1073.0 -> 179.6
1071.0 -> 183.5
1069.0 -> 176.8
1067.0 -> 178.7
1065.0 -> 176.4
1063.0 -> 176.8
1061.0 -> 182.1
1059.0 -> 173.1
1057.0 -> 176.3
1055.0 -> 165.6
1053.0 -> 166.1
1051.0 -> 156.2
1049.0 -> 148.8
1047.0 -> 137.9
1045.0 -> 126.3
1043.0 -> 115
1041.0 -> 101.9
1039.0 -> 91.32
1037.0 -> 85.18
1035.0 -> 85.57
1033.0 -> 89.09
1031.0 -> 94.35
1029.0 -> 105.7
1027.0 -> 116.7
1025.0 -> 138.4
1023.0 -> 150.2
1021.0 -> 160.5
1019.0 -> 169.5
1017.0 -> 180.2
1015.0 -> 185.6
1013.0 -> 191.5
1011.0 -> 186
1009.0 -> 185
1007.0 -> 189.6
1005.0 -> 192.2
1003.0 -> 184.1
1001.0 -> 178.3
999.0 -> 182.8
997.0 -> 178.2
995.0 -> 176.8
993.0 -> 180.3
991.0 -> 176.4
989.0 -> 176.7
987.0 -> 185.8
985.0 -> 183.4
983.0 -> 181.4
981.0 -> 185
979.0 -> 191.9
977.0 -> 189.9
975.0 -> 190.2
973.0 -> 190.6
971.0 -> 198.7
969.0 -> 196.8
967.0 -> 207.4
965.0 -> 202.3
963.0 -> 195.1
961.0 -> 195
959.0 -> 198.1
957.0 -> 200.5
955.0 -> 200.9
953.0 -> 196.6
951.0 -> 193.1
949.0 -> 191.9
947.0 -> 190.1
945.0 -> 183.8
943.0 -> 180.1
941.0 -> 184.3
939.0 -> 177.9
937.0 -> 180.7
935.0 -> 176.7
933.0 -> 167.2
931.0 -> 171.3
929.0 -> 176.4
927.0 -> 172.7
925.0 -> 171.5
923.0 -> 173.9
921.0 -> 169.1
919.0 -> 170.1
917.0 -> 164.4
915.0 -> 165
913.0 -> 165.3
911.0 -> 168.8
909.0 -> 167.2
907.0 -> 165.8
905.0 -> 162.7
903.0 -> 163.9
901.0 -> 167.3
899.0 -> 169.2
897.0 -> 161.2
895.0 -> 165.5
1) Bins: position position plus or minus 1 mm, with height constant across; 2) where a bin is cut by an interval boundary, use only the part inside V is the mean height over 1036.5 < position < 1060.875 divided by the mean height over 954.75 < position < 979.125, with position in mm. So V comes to 0.71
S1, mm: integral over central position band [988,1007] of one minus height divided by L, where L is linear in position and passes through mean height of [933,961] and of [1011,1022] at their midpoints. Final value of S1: -0.02 mm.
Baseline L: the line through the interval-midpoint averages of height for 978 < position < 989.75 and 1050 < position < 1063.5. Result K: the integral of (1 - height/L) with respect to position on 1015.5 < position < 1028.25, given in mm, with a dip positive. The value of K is 1.75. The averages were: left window 184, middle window 153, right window 171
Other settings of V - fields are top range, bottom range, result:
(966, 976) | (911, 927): 1.17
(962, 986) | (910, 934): 1.14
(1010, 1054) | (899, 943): 0.79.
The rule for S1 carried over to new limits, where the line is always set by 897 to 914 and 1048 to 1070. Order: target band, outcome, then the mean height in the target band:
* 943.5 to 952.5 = -1.2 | 190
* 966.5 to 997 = -3.4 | 187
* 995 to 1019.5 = -2.1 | 184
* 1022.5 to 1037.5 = 5.5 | 108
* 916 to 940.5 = -0.9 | 173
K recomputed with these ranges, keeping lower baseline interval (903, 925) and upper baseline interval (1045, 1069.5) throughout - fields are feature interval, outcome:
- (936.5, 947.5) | -1.0 mm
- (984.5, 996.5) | -0.9 mm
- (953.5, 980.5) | -4.8 mm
